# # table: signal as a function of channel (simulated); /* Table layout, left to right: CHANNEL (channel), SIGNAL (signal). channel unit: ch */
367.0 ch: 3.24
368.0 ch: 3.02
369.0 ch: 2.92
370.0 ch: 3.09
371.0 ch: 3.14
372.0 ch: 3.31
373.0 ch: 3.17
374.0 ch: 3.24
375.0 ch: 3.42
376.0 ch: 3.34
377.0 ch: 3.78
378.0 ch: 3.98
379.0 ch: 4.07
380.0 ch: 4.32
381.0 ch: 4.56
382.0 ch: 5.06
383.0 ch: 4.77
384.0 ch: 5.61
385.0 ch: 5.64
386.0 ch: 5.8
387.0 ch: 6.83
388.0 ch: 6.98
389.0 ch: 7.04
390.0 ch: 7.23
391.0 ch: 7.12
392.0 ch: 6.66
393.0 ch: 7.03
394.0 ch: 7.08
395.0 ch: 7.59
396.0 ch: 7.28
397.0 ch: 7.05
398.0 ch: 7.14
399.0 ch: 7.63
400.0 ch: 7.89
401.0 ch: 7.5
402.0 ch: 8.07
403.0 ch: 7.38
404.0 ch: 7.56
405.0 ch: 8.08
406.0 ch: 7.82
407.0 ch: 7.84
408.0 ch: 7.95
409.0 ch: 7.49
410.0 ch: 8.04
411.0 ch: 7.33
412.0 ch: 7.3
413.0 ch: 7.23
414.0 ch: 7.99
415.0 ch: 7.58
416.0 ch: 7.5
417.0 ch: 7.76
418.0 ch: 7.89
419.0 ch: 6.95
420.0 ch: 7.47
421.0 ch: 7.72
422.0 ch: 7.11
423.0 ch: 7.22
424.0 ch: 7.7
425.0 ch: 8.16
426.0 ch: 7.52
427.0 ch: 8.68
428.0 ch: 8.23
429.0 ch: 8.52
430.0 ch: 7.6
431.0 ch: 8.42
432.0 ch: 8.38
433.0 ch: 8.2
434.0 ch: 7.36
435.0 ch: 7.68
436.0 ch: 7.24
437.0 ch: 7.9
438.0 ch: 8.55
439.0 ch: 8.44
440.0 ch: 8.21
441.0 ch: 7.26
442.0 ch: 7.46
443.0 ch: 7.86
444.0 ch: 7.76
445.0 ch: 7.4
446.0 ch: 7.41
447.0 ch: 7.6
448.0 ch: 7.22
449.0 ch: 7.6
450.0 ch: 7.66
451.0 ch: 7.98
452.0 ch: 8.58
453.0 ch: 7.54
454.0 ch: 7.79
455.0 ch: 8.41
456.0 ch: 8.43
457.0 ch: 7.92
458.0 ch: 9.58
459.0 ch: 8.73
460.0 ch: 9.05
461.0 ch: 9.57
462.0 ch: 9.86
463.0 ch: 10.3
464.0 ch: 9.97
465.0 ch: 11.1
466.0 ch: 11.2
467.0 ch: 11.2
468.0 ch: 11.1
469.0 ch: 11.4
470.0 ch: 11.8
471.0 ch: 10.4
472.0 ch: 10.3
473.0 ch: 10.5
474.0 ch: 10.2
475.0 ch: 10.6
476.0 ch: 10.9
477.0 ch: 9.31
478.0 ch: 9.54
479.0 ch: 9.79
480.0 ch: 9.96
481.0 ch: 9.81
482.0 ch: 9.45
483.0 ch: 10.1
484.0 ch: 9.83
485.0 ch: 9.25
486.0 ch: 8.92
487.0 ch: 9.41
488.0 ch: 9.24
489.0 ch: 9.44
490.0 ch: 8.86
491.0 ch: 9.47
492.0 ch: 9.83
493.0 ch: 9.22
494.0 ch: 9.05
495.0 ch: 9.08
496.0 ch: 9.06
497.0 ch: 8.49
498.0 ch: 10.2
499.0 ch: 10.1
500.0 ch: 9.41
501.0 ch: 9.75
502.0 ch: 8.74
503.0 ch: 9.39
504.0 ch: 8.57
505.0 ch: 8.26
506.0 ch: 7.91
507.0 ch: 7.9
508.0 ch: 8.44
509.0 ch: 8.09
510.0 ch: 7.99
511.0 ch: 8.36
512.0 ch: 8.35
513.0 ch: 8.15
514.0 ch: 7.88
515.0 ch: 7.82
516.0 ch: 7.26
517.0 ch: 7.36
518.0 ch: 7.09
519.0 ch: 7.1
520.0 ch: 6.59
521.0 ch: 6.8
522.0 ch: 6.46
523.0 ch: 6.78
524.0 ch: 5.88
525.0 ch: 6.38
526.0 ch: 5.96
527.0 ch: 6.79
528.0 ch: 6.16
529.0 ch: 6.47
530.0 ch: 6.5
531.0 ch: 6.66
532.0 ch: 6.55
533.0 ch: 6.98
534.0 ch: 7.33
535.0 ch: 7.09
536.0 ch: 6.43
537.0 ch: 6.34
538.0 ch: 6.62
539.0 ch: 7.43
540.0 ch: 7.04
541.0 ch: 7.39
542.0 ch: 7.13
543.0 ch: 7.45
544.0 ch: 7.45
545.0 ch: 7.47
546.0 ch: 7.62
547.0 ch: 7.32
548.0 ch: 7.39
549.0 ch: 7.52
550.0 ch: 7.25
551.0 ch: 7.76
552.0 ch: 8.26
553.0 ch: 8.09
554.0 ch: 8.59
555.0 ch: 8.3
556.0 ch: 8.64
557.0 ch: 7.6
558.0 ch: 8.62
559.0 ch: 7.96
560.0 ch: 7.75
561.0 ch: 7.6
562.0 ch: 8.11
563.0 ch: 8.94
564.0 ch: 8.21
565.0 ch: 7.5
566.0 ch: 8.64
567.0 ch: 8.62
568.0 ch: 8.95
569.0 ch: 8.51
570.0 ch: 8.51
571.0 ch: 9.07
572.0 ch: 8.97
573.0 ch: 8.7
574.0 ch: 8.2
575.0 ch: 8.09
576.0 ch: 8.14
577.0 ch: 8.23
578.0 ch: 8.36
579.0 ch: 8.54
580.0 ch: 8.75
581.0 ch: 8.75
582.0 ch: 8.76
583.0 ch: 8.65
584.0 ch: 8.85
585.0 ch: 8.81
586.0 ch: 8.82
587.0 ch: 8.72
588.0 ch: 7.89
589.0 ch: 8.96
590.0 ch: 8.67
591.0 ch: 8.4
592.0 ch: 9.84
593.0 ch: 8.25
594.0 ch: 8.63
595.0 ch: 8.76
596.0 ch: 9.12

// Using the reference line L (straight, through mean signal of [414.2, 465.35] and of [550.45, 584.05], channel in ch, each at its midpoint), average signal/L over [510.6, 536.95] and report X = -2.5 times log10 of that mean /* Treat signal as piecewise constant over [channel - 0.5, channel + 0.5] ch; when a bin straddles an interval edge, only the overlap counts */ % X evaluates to 0.19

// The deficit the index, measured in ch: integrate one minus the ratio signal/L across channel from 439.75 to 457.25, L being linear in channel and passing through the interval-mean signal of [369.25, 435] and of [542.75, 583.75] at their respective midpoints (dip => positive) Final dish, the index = -1.62 ch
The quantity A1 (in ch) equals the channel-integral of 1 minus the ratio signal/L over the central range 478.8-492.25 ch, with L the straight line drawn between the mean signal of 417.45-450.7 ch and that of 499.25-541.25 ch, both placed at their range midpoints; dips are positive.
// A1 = -3.5 ch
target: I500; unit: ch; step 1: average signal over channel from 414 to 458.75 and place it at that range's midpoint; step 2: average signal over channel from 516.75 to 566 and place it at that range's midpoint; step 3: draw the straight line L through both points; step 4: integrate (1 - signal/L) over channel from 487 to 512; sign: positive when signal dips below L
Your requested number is -4.8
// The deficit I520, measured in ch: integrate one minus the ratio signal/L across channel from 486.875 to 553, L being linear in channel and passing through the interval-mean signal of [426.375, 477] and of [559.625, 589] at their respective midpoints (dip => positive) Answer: 6.6 ch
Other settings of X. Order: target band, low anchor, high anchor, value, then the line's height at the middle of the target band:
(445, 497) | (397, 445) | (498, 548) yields -0.23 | 7.61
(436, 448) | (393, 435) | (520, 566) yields -0.02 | 7.6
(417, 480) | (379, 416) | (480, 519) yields -0.10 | 7.89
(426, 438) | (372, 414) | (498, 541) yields -0.20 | 6.7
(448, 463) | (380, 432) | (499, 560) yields -0.15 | 7.38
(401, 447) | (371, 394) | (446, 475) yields -0.06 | 7.39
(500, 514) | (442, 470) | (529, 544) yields -0.11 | 7.66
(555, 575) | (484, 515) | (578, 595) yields 0.05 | 8.75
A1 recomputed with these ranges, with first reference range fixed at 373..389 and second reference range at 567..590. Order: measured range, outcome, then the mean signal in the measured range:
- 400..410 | -4.8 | 7.77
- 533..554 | 1.6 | 7.34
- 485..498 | -4.3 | 9.21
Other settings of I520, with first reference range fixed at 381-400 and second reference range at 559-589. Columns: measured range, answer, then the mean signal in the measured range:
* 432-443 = -1.2 ch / 7.86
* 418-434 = -2.0 ch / 7.84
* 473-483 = -3.3 ch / 9.99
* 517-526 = 1.5 ch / 6.64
